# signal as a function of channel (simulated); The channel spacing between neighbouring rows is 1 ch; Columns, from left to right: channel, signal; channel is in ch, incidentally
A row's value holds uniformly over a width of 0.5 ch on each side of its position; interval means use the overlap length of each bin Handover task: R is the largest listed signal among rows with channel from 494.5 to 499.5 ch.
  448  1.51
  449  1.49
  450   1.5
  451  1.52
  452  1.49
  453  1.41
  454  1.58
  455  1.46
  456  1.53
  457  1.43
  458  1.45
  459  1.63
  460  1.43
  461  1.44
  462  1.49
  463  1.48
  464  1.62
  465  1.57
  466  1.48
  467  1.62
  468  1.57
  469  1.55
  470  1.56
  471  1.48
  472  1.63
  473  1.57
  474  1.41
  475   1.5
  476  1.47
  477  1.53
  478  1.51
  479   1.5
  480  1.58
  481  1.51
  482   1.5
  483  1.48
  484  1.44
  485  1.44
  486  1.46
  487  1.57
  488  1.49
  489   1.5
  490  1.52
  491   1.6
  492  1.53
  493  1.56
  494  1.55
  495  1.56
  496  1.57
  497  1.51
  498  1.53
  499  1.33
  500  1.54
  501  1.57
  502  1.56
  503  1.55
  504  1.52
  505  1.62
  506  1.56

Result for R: 1.57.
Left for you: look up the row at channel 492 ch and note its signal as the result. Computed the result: 1.53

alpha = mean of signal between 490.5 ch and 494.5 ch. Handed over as 1.56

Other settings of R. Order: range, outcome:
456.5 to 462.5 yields 1.63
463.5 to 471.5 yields 1.62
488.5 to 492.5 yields 1.6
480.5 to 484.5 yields 1.51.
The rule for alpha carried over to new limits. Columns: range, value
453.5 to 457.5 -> 1.5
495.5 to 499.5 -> 1.49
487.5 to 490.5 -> 1.5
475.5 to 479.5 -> 1.5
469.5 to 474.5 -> 1.53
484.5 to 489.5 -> 1.49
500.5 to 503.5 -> 1.56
